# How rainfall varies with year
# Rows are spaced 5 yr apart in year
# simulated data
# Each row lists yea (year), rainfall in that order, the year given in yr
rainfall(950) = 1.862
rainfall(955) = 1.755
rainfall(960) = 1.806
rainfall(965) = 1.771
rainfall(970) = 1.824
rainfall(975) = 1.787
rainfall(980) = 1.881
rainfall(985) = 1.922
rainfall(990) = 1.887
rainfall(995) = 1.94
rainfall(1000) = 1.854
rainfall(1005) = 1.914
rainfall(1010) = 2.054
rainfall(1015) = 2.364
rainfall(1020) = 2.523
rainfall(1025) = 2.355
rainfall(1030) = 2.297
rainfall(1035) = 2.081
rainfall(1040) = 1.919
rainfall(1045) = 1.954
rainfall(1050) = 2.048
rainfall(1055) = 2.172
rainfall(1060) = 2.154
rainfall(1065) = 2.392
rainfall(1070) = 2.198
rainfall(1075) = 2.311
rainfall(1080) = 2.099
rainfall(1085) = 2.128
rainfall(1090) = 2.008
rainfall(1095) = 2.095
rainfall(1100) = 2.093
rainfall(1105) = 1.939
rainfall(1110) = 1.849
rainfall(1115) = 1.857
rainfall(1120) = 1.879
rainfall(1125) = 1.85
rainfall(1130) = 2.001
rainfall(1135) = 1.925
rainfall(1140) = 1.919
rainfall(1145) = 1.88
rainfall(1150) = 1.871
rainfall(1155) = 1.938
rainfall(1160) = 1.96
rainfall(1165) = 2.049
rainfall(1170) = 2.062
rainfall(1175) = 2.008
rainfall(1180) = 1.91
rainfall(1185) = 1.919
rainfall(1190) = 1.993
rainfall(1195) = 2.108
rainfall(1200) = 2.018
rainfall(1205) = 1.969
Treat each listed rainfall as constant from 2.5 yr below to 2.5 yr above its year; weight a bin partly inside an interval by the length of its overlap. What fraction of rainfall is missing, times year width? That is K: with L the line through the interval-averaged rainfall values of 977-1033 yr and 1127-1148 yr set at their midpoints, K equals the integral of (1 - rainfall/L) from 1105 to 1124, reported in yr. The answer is 0.8 yr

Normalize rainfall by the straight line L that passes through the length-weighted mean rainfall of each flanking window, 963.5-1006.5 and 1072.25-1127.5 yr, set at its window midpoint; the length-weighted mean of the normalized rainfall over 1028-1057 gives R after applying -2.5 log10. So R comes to -0.07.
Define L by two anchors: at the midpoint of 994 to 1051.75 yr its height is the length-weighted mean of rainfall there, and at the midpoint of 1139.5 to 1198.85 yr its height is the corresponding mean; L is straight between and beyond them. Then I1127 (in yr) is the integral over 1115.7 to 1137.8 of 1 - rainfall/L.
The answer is 1.1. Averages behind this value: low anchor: 2.11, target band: 1.91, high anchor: 1.97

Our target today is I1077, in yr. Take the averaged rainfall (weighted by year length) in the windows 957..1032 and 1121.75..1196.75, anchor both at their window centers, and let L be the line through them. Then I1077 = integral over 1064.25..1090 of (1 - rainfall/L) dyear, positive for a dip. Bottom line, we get -2.73 yr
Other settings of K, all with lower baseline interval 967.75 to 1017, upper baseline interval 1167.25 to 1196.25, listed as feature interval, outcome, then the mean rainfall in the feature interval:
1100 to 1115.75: 0.44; 1.92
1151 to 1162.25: 0.28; 1.94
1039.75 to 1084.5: -4.32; 2.15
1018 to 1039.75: -3.55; 2.27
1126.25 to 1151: 0.80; 1.92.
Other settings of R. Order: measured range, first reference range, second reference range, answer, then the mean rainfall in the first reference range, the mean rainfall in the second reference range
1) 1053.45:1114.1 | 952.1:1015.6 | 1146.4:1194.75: -0.10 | 1.89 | 1.97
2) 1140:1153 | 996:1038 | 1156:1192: 0.07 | 2.17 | 1.98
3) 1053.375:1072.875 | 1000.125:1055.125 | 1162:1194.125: -0.06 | 2.14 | 2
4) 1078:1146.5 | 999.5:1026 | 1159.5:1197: 0.06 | 2.19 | 2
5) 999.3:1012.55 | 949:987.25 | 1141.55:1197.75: -0.06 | 1.82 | 1.97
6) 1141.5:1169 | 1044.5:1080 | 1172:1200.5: 0.05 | 2.18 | 1.99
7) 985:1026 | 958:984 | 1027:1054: -0.08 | 1.82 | 2.07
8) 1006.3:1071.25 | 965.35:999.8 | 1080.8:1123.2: -0.14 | 1.87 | 1.98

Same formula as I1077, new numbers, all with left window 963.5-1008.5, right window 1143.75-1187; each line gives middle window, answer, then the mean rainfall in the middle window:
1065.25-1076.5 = -2.15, 2.28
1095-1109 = -0.62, 2.01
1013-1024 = -3.20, 2.44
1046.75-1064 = -2.14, 2.14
